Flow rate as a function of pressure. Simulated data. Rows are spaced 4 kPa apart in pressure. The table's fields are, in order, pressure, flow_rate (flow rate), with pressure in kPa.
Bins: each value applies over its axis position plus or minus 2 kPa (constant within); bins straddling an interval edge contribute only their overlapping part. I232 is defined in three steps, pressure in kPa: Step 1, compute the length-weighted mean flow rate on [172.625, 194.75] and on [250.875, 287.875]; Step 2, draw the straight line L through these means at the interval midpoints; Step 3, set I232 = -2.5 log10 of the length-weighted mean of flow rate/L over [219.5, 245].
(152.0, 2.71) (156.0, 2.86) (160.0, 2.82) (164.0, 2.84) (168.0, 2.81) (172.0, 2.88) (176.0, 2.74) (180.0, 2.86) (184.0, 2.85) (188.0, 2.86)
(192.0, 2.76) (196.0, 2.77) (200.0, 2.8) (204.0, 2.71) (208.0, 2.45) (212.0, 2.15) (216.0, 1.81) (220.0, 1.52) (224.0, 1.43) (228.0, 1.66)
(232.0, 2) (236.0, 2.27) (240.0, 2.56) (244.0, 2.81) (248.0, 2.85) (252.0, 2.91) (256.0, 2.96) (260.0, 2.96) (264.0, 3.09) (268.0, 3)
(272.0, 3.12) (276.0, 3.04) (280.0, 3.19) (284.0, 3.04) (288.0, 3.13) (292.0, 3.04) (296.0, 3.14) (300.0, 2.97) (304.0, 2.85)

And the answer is 0.40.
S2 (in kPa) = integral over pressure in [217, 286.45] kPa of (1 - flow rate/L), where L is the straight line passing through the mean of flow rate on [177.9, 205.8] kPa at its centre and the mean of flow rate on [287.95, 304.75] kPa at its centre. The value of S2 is 7.9 kPa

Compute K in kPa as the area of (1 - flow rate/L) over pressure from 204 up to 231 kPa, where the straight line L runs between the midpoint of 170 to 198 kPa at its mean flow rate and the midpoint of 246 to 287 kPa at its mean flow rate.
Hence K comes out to 9.21 kPa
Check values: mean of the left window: 2.82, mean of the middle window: 1.91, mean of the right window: 3.02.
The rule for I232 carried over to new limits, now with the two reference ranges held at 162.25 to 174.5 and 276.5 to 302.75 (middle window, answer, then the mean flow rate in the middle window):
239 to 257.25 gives 0.063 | 2.83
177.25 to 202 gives 0.025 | 2.81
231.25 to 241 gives 0.286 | 2.28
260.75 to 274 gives -0.010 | 3.06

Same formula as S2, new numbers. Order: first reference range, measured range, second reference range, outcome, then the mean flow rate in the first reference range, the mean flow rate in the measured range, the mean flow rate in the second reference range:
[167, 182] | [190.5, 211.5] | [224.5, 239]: -2.0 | 2.82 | 2.66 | 1.96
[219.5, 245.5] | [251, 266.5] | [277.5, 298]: -2.6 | 2.05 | 2.99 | 3.11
